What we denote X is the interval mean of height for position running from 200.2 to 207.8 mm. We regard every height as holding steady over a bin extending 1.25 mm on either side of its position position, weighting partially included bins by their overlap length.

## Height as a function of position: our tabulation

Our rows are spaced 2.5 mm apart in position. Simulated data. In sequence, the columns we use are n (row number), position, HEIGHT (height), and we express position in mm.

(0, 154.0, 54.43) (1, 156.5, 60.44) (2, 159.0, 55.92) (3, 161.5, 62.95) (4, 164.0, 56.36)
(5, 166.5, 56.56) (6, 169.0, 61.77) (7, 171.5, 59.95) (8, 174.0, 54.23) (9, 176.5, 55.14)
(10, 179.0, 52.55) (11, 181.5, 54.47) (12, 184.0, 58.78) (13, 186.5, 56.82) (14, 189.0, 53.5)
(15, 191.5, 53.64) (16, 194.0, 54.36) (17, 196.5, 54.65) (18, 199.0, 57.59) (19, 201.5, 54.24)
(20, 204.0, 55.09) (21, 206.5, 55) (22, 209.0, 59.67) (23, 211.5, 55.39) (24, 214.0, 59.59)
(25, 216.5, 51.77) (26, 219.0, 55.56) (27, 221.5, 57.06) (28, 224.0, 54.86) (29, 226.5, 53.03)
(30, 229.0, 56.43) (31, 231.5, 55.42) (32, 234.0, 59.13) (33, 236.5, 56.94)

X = 54.8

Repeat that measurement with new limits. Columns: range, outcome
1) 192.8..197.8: 54.5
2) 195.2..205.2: 55.4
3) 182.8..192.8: 55.7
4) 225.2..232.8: 55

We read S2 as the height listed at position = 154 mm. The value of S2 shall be 54.43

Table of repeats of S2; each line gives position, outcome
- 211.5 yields 55.39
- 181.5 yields 54.47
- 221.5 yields 57.06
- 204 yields 55.09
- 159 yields 55.92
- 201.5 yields 54.24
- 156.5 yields 60.44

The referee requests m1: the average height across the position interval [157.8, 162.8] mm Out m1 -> 59.4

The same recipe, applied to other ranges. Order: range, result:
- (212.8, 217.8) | 55.6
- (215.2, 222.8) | 54.8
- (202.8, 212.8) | 56.3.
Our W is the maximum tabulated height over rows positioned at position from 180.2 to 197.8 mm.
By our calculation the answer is 58.78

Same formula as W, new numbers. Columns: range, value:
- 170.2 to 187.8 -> 59.95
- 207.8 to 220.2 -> 59.67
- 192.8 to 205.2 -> 57.59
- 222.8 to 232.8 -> 56.43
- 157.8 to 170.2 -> 62.95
